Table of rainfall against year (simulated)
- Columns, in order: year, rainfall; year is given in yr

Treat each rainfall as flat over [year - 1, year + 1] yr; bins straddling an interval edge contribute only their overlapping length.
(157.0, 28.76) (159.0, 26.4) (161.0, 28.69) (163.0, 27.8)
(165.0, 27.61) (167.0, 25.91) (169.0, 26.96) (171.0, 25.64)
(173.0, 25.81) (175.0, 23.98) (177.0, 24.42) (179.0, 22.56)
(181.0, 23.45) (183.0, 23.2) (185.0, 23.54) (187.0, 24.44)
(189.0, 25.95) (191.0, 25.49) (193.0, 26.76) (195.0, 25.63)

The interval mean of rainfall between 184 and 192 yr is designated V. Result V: 24.9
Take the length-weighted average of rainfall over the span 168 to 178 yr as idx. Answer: 25.4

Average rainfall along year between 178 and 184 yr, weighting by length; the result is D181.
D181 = 23.1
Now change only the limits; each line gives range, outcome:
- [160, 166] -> 28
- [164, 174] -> 26.4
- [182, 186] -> 23.4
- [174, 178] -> 24.2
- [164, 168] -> 26.8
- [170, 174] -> 25.7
